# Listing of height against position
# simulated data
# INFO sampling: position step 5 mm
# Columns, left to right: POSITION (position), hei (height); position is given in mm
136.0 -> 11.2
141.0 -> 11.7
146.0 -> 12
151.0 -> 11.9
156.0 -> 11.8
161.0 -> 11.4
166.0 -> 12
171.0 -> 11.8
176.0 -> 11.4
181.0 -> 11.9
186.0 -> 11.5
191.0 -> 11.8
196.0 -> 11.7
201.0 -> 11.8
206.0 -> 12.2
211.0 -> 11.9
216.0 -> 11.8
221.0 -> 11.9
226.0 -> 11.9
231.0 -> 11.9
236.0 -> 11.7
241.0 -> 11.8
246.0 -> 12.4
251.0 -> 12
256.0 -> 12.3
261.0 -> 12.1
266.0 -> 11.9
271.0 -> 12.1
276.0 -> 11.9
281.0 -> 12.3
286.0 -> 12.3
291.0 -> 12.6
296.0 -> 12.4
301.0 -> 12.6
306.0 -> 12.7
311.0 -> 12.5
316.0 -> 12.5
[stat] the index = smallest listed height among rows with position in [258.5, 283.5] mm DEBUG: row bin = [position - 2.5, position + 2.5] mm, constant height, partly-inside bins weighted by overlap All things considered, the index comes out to 11.9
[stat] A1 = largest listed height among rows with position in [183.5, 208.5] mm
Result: 12.2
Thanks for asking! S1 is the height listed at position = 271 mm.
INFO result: 12.1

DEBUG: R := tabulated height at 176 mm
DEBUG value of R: 11.4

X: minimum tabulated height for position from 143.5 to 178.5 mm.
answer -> 11.4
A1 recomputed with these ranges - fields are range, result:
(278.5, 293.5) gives 12.6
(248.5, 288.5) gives 12.3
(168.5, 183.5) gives 11.9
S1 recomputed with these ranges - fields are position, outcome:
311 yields 12.5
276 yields 11.9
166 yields 12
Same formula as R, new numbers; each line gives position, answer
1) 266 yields 11.9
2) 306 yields 12.7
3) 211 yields 11.9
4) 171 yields 11.8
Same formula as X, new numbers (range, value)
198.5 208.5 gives 11.8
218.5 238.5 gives 11.7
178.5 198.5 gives 11.5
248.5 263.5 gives 12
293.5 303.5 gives 12.4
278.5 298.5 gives 12.3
